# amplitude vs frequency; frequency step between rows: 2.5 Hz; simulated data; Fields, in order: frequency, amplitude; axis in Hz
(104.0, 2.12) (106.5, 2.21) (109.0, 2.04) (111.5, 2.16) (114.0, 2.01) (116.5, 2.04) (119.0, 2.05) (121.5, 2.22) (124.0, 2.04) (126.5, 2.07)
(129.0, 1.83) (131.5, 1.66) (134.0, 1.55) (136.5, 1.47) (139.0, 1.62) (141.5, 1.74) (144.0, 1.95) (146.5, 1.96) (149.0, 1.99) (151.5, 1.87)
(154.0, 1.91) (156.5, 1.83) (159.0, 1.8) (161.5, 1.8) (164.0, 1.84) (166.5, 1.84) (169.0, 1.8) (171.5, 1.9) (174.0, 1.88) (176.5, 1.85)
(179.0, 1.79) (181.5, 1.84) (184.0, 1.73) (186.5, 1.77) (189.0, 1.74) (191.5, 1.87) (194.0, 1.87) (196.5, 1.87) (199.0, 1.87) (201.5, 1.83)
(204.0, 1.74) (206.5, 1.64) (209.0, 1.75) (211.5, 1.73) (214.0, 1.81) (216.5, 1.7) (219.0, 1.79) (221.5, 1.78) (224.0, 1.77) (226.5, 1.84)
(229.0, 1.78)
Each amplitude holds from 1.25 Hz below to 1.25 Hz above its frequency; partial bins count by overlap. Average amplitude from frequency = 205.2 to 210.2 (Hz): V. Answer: 1.69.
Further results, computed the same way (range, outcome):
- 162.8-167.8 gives 1.84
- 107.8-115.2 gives 2.07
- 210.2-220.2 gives 1.76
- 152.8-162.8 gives 1.83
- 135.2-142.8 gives 1.61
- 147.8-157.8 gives 1.9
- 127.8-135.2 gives 1.68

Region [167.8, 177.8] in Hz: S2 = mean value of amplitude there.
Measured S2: 1.86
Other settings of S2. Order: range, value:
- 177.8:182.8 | 1.81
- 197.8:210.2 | 1.77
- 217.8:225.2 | 1.78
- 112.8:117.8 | 2.03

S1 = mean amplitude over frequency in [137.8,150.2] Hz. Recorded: 1.85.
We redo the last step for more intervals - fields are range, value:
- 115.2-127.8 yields 2.08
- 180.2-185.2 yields 1.79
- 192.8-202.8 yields 1.86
